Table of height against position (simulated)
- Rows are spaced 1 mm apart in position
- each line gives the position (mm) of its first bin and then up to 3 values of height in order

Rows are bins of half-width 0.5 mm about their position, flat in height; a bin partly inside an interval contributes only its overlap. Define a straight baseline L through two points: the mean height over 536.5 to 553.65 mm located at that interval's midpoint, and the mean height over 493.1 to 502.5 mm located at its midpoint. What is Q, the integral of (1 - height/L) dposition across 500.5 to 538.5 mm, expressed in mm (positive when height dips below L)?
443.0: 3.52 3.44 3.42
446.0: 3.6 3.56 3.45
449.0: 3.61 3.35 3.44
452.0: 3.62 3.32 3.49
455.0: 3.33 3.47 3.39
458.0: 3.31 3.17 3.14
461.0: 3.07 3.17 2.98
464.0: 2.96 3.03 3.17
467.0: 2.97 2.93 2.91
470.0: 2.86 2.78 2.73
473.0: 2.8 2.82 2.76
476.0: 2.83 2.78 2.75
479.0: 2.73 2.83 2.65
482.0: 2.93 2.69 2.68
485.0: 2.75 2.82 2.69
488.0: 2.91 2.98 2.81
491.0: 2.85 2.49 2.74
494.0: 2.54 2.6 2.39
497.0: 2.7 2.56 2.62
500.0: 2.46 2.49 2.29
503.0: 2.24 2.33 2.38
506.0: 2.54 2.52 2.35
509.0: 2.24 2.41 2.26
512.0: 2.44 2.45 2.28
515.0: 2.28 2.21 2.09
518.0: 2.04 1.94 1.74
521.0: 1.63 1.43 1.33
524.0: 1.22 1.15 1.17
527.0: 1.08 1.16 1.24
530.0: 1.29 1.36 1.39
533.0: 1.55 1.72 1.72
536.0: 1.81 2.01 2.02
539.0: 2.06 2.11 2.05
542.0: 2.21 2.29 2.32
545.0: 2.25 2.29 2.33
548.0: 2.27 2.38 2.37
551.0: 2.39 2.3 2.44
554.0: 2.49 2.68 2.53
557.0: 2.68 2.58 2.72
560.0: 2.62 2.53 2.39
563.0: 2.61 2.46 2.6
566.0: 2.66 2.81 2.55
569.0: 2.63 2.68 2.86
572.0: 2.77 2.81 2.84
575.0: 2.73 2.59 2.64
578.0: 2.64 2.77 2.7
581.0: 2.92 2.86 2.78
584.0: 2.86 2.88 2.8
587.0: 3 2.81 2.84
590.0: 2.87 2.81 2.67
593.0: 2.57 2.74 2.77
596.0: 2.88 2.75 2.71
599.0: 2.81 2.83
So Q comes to 8.16 mm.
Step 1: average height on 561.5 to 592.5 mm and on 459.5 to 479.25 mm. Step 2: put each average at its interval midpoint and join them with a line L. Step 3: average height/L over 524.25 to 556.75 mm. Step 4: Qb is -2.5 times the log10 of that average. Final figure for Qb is 0.39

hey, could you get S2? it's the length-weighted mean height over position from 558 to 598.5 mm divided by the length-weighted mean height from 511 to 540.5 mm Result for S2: 1.6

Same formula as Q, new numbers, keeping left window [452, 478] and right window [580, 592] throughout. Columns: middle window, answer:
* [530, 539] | 3.80 mm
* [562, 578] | 1.10 mm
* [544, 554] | 1.94 mm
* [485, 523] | 7.61 mm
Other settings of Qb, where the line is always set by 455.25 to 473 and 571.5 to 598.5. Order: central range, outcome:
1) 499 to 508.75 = 0.23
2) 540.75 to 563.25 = 0.18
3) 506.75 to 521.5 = 0.32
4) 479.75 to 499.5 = 0.11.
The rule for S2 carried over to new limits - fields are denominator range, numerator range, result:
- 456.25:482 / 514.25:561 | 0.67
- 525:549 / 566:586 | 1.52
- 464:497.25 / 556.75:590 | 0.97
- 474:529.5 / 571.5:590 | 1.20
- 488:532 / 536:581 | 1.17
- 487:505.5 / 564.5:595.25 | 1.07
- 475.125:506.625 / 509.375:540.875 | 0.67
